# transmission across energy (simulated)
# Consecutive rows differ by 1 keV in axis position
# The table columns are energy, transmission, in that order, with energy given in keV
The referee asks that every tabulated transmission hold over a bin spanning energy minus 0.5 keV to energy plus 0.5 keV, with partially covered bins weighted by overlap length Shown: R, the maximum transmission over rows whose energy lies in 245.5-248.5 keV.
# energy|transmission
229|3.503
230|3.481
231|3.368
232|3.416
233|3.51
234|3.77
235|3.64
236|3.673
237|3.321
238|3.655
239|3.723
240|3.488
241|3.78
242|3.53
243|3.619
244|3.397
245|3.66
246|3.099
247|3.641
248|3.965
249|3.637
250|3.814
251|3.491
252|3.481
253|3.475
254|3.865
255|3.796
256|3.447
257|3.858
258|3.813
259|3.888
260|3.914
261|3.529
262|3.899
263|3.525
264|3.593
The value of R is 3.965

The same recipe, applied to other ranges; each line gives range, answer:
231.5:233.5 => 3.51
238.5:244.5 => 3.78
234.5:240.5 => 3.723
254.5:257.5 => 3.858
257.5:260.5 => 3.914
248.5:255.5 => 3.865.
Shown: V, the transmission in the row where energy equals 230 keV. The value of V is 3.481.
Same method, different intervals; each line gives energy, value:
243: 3.619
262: 3.899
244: 3.397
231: 3.368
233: 3.51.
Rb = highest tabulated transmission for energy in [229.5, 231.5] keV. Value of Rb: 3.481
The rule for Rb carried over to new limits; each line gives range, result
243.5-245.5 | 3.66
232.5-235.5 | 3.77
